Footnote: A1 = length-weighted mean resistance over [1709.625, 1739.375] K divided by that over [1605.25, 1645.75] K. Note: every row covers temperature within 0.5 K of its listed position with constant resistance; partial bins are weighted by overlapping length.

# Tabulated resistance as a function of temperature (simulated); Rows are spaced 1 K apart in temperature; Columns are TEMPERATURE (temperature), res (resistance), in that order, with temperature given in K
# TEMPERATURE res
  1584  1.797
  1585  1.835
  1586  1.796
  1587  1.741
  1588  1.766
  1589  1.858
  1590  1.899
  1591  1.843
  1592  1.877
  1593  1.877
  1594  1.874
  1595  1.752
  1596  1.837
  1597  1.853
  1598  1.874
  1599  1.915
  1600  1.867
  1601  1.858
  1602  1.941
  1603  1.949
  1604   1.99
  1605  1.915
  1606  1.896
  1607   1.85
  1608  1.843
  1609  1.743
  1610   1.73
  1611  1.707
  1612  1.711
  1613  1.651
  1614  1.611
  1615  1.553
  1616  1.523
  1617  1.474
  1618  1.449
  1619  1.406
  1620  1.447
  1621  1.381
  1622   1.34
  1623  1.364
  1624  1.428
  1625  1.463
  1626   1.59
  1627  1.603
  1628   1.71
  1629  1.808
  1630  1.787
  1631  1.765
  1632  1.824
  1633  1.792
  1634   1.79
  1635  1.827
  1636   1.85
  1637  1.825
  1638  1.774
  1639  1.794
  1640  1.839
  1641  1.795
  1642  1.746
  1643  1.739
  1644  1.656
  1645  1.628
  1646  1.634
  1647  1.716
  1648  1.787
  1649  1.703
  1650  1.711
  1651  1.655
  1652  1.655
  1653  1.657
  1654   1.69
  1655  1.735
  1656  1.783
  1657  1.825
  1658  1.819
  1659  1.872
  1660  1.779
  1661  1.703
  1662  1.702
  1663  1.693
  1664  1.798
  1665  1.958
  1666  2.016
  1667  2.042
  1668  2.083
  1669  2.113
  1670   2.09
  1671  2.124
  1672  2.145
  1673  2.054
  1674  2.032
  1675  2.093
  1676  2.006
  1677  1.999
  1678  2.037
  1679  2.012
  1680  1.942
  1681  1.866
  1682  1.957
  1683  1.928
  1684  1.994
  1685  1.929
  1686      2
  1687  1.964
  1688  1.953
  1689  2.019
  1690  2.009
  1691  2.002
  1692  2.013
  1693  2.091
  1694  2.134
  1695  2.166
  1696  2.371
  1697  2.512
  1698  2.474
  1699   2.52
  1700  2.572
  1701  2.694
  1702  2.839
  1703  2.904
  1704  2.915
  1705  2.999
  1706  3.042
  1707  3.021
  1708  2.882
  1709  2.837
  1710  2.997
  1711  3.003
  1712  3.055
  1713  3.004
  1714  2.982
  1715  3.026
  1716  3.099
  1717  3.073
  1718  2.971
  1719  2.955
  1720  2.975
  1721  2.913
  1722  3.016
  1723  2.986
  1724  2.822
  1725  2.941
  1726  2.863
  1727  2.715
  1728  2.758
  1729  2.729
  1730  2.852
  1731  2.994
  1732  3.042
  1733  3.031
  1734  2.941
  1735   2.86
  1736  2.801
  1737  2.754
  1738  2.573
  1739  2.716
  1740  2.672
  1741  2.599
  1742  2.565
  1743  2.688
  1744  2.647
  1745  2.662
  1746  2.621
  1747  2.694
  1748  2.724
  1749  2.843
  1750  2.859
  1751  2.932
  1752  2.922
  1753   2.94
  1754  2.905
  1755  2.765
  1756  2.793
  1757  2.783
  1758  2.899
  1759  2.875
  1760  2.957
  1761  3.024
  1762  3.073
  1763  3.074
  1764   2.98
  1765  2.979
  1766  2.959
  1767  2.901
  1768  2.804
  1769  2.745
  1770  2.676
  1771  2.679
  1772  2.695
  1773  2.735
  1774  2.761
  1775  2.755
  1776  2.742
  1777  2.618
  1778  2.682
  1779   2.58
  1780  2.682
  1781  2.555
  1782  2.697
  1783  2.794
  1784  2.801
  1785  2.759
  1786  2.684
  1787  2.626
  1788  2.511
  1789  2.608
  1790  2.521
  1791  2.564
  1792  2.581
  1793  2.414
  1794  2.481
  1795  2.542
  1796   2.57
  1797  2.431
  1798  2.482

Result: 1.7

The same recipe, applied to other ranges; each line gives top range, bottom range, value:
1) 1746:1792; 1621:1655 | 1.64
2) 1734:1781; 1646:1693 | 1.46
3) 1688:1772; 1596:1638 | 1.62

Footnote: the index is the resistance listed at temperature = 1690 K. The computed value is 2.009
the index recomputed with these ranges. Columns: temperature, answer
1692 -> 2.013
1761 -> 3.024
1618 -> 1.449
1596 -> 1.837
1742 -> 2.565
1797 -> 2.431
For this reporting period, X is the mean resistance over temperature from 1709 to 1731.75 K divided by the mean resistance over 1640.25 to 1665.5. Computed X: 1.69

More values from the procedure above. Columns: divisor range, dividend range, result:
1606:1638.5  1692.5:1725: 1.70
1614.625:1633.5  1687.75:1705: 1.53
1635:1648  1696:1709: 1.58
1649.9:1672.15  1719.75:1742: 1.53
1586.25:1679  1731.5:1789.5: 1.56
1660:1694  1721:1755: 1.42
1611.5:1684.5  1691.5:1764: 1.58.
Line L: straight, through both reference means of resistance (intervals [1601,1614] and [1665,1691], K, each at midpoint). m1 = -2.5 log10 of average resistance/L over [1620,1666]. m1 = 0.124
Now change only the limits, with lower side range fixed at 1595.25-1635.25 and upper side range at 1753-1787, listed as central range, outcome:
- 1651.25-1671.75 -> 0.097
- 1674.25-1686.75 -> 0.096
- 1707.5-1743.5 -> -0.163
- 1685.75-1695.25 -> 0.103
